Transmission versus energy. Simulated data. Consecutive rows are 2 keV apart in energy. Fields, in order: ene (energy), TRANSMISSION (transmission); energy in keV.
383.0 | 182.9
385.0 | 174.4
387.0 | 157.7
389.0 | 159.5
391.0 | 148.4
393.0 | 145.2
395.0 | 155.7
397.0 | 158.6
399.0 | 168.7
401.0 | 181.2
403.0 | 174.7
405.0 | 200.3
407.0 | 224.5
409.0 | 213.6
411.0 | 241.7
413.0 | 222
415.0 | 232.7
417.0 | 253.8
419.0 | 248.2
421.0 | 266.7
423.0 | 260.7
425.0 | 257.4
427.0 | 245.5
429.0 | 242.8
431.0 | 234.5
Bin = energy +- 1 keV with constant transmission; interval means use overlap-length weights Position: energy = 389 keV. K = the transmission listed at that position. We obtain 159.5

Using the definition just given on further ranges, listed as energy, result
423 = 260.7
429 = 242.8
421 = 266.7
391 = 148.4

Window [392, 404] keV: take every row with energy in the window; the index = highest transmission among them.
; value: 181.2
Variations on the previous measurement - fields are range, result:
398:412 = 241.7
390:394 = 148.4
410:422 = 266.7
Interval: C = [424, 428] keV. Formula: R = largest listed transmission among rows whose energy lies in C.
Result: 257.4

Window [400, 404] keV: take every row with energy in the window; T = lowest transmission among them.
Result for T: 174.7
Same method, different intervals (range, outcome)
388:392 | 148.4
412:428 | 222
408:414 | 213.6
